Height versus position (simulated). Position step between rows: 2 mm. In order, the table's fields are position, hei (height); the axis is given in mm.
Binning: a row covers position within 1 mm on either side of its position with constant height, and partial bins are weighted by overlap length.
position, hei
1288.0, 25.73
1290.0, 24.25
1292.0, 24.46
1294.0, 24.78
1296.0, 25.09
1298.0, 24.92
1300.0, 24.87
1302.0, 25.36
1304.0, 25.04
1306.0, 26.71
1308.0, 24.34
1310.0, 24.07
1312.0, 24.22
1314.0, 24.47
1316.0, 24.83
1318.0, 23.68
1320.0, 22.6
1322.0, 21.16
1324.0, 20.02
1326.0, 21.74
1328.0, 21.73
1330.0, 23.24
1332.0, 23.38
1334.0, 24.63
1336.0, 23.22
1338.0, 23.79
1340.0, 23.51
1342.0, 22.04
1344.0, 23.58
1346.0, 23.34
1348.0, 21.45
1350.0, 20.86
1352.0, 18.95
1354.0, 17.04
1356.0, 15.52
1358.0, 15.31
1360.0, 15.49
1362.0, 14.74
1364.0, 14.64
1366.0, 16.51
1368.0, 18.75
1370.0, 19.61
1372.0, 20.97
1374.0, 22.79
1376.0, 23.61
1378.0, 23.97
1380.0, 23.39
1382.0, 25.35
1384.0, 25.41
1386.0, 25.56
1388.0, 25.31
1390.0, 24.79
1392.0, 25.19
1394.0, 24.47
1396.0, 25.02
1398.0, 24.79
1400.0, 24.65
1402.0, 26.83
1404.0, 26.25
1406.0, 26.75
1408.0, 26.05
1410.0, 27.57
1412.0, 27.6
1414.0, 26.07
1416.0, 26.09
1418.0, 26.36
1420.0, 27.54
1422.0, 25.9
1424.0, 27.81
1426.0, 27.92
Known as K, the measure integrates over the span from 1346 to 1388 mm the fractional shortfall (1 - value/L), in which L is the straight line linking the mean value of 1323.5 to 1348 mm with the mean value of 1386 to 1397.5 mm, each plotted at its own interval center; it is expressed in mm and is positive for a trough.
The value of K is 6.8 mm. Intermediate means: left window 22.9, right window 25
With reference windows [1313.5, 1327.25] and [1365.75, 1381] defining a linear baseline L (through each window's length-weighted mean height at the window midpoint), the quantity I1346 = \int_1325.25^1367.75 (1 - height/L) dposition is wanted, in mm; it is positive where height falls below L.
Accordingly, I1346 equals 3.6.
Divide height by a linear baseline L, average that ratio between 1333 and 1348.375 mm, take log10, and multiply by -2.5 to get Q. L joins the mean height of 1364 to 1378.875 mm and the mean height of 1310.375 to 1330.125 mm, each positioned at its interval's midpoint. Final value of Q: -0.07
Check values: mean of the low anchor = 22.8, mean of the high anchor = 20.4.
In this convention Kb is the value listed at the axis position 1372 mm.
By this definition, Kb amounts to 20.97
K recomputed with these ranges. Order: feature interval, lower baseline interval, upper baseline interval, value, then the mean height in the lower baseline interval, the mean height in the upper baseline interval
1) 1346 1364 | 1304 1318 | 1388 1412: 5.44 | 24.7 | 25.7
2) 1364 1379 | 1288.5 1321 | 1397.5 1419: 3.06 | 24.6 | 26.3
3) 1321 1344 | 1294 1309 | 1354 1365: -3.30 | 25.2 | 15.3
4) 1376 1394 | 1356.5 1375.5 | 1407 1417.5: -2.86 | 17.7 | 26.7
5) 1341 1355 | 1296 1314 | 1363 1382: 0.78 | 24.9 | 20.7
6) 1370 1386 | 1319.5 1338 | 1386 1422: 0.81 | 22.5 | 25.9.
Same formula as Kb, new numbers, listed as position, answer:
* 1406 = 26.75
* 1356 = 15.52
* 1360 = 15.49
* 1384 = 25.41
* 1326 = 21.74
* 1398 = 24.79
